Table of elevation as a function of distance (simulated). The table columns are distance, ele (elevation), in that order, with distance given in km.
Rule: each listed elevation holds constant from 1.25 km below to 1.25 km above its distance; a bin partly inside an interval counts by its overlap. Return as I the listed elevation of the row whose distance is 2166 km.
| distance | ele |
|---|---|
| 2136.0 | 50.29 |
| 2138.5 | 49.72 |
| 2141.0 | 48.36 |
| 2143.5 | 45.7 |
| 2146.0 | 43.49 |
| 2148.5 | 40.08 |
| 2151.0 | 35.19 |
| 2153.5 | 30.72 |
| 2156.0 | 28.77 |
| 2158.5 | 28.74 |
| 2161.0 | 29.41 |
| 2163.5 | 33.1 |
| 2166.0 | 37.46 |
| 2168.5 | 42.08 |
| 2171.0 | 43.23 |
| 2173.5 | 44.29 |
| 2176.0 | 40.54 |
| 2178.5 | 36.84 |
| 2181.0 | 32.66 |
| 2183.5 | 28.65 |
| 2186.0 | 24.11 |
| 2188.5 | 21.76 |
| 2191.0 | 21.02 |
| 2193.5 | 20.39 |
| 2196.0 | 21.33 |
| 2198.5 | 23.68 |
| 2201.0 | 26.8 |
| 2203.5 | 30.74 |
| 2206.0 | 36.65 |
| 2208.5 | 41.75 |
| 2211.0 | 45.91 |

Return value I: 37.46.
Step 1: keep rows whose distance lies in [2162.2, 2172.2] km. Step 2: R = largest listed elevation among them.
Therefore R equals 43.23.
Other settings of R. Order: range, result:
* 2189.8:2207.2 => 36.65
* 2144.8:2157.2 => 43.49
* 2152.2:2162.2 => 30.72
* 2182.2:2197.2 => 28.65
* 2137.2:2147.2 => 49.72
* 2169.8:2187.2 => 44.29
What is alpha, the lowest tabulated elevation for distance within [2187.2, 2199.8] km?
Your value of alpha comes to 20.39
